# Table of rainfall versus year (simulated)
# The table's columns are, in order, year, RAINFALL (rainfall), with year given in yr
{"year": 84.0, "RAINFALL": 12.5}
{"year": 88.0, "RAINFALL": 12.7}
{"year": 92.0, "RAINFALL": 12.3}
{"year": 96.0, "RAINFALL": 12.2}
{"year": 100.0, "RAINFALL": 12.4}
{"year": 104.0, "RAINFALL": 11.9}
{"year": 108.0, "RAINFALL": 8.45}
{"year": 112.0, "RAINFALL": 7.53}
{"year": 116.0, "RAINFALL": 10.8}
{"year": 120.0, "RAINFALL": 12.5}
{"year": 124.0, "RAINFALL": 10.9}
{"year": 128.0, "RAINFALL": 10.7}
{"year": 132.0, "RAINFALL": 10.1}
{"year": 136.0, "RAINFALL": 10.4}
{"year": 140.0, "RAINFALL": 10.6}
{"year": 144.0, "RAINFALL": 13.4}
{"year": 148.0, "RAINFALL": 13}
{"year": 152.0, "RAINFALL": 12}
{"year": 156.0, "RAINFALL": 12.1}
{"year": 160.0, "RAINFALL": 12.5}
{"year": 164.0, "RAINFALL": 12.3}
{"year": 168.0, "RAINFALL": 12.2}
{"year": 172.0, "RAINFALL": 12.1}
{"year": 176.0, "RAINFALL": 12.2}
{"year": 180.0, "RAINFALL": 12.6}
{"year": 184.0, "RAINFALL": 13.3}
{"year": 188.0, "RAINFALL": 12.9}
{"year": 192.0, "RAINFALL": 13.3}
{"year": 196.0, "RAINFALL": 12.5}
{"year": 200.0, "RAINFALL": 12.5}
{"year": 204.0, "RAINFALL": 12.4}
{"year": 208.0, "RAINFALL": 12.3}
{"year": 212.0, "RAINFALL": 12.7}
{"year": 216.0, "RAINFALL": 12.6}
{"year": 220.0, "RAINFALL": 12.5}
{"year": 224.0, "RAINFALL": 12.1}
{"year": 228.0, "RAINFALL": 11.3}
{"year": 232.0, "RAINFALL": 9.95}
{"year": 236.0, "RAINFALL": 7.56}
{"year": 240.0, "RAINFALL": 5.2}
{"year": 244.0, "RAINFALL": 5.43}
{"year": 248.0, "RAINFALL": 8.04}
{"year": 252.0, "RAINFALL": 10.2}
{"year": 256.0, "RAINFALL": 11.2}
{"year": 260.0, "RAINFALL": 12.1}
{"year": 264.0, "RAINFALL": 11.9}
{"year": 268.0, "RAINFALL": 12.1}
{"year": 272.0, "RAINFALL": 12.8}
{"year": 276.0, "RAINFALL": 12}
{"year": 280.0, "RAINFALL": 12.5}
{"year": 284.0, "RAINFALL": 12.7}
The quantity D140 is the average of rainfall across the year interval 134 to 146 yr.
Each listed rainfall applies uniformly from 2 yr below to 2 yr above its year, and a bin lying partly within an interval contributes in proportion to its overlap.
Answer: 11.5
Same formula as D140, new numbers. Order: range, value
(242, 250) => 6.73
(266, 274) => 12.4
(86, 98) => 12.4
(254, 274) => 12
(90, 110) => 11.4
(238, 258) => 8.01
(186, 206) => 12.7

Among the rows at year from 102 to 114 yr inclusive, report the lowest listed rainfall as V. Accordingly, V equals 7.53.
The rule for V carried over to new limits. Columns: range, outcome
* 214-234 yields 9.95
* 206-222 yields 12.3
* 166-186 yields 12.1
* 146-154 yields 12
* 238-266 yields 5.2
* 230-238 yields 7.56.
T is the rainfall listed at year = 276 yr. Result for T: 12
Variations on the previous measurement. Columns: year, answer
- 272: 12.8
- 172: 12.1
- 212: 12.7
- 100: 12.4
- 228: 11.3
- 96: 12.2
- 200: 12.5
